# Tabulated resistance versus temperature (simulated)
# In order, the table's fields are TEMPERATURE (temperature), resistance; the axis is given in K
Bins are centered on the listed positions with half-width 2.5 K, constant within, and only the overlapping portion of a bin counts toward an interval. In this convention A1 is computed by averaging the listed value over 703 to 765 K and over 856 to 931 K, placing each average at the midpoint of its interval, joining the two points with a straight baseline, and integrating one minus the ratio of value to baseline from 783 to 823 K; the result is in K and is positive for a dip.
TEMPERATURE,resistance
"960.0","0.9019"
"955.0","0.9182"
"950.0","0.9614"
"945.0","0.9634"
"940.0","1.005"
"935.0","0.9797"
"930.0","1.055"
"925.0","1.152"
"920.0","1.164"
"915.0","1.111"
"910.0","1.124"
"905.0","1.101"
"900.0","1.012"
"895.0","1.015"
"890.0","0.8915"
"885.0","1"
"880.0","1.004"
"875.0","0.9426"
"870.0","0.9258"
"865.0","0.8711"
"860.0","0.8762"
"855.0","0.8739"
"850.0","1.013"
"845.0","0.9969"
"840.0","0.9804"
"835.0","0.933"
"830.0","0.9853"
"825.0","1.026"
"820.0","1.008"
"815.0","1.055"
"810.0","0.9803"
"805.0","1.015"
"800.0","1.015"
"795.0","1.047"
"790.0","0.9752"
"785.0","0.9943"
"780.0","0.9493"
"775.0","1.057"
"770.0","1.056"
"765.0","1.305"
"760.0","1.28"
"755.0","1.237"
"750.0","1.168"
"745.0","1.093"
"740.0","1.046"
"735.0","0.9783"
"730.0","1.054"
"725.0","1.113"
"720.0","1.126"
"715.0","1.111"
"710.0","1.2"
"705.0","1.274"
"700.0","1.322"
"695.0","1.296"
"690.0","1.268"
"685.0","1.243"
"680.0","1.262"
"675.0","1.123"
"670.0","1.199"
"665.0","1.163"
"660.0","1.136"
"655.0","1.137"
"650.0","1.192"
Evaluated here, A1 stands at 2.8 K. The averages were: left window 1.15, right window 1.01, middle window 1.01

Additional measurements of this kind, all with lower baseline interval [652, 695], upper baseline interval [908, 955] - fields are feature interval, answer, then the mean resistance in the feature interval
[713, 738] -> 1.98 K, 1.08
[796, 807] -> 1.02 K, 1.02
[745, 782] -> -0.10 K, 1.15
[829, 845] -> 1.95 K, 0.969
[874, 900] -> 2.38 K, 0.976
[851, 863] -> 2.20 K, 0.892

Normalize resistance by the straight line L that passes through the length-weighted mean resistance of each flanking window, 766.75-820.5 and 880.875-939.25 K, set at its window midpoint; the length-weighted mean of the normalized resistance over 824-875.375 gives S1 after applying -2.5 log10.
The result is 0.097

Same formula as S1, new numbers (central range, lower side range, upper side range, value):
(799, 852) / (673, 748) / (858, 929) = 0.075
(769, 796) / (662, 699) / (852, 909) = 0.084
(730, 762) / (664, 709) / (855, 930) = 0.045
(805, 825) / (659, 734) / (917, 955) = 0.098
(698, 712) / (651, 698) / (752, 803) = -0.085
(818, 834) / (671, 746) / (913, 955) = 0.106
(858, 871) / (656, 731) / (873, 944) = 0.203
